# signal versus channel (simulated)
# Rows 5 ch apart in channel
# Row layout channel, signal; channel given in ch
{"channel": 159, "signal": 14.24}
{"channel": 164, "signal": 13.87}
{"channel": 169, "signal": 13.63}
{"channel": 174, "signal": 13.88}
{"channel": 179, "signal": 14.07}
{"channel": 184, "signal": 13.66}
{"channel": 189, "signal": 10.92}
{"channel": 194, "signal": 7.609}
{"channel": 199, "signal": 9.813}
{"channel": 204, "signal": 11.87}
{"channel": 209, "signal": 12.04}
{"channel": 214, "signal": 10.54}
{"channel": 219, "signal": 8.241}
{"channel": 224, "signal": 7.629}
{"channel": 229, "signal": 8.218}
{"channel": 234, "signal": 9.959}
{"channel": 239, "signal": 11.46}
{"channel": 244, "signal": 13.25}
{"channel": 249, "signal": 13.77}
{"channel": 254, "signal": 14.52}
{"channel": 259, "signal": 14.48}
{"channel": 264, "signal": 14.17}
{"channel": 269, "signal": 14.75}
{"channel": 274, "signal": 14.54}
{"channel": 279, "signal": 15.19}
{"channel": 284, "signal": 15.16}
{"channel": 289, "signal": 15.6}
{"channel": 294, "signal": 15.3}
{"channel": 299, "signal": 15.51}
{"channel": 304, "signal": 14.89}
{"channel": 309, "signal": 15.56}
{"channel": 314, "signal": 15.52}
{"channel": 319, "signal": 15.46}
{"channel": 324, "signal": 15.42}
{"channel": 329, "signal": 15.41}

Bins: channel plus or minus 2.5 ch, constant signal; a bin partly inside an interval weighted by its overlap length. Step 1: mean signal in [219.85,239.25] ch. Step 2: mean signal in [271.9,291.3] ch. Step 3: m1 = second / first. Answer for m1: 1.69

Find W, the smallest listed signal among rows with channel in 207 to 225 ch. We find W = 7.629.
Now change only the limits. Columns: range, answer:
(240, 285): 13.25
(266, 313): 14.54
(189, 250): 7.609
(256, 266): 14.17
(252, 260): 14.48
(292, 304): 14.89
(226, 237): 8.218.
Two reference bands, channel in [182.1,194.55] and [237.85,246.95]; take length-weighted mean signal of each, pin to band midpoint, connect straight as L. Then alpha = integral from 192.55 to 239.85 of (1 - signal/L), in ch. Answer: 8.39 ch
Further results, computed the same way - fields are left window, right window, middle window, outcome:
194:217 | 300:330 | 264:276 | -1.0 ch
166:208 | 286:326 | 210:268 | 8.4 ch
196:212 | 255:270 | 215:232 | 5.4 ch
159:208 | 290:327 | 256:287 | -0.6 ch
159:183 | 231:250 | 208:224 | 3.7 ch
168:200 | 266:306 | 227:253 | 4.1 ch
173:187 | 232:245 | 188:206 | 4.3 ch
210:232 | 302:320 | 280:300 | -2.2 ch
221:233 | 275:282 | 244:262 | -3.9 ch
